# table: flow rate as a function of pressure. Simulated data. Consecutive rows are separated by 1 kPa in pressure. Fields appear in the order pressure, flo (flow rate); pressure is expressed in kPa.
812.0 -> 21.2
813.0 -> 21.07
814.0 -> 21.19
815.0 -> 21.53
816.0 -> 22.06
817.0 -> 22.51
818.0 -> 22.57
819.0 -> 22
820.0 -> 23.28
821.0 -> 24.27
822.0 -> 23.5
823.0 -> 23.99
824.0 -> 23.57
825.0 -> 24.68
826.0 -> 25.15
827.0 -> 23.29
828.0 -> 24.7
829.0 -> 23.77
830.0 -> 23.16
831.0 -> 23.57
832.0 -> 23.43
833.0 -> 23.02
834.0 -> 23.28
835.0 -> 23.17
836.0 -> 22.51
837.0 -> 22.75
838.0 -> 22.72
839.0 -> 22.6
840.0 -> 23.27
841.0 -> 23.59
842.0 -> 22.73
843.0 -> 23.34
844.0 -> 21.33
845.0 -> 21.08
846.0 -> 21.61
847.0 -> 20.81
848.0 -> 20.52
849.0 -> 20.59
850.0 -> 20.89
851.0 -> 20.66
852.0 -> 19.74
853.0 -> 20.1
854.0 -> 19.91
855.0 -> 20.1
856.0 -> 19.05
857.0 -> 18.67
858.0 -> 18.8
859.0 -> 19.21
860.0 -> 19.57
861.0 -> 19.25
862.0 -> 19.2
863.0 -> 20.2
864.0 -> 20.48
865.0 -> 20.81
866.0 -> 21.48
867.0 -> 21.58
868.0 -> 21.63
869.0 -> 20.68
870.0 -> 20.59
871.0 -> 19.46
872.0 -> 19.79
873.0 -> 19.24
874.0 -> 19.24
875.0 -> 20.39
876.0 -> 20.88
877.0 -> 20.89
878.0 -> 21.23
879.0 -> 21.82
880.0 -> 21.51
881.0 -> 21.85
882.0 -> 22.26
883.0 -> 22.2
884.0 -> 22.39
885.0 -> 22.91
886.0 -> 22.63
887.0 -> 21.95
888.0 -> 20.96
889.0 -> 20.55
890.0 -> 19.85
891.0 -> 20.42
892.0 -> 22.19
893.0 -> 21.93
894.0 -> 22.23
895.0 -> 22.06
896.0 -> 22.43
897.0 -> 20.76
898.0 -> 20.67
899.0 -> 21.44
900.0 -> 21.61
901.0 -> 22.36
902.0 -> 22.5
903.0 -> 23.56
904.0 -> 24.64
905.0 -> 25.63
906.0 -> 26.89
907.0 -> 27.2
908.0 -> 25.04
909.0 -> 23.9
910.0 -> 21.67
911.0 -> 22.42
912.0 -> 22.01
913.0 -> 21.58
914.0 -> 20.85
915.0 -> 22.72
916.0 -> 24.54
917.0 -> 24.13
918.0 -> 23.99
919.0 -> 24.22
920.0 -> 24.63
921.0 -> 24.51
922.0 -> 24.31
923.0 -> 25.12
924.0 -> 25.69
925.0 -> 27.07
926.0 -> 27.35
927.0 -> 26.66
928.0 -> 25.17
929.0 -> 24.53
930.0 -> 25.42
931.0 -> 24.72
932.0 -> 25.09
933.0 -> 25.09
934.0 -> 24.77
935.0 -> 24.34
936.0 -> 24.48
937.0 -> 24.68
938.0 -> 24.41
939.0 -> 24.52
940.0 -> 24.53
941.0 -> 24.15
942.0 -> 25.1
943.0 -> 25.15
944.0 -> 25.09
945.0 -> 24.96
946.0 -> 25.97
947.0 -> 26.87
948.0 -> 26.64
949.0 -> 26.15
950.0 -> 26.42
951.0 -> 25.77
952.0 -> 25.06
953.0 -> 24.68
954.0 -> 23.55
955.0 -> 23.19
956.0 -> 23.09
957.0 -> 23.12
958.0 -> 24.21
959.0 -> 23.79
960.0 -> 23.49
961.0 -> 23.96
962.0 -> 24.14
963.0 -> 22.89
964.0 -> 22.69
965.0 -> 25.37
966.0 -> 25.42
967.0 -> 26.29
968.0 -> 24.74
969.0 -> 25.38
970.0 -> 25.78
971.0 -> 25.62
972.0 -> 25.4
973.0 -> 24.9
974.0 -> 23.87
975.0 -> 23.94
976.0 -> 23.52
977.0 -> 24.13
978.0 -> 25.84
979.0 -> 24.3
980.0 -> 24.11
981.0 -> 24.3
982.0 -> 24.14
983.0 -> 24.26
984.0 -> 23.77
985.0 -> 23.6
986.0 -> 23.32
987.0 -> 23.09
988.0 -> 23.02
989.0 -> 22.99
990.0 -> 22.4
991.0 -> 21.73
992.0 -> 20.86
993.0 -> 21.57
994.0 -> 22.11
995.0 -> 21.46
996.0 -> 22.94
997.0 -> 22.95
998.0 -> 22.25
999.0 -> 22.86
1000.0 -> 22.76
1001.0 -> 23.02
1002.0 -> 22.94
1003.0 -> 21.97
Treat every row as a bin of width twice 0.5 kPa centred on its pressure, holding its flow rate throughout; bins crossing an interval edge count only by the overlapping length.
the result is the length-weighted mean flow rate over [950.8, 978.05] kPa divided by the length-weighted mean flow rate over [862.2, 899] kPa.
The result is 1.15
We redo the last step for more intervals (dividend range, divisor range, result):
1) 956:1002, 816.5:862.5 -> 1.08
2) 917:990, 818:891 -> 1.14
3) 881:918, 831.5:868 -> 1.07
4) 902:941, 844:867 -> 1.21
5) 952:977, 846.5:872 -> 1.21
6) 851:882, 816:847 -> 0.88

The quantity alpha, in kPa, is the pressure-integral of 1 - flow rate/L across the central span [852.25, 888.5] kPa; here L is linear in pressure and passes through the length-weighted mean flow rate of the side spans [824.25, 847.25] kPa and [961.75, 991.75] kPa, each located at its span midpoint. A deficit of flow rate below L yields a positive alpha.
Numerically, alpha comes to 4.2 kPa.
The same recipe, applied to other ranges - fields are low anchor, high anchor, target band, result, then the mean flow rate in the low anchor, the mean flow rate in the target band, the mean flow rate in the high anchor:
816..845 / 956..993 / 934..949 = -0.8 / 23.2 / 25.1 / 24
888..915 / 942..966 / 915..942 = -1.5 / 22.5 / 24.9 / 24.6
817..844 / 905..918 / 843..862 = 2.6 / 23.3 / 20.2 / 23.7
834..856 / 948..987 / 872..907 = 1.1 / 21.6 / 21.9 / 24.4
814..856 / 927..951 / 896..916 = 1.0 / 22.4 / 23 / 25.2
